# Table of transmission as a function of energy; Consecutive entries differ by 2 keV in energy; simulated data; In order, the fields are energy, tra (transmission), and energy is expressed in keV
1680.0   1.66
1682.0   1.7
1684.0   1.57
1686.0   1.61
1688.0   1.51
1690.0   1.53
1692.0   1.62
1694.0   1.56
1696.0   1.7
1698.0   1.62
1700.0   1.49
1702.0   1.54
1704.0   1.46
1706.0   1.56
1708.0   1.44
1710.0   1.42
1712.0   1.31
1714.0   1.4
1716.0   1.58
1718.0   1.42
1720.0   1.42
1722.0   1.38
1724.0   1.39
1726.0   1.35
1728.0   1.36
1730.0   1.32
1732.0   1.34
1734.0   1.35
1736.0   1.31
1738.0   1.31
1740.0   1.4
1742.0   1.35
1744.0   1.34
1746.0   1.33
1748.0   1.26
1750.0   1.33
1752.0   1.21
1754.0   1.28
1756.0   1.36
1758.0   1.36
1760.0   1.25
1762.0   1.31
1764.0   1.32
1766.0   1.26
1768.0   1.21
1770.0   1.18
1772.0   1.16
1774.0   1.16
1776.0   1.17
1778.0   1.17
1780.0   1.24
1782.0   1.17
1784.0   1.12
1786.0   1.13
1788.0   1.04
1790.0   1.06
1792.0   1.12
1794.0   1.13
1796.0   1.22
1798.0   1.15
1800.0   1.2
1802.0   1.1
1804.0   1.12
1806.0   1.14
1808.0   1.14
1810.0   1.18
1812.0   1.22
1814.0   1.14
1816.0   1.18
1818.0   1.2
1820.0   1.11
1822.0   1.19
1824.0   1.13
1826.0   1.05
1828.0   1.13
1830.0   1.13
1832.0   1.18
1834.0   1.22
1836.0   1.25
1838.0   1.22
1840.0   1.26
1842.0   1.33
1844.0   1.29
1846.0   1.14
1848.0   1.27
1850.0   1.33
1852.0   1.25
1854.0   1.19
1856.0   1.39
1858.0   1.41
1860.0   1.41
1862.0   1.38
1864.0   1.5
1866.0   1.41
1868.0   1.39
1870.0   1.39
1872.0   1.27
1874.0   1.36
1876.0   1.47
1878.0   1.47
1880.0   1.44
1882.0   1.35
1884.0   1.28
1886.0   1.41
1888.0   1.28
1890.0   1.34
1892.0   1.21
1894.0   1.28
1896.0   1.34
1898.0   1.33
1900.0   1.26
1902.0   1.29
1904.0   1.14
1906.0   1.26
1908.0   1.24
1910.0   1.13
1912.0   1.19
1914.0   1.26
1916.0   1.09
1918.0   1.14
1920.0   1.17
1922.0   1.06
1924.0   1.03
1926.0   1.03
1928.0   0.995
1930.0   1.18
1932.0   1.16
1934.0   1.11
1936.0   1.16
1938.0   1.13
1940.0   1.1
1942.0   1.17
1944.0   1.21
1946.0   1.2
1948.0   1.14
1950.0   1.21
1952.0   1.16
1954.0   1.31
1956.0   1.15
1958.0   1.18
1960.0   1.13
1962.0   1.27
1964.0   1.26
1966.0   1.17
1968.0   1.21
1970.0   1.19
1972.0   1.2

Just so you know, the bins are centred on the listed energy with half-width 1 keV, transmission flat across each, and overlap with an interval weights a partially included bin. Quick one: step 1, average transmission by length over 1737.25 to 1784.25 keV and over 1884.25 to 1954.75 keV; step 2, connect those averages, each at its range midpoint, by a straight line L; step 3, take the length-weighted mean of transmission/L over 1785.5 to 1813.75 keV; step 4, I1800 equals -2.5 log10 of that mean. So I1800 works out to 0.10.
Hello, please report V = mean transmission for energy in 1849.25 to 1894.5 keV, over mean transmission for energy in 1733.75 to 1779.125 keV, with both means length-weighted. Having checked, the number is 1.06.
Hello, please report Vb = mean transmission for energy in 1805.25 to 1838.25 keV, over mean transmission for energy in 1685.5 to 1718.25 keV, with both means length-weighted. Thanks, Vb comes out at 0.77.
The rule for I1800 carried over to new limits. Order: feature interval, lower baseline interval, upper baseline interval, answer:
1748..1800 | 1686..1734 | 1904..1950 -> 0.14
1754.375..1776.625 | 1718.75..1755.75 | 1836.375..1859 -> 0.06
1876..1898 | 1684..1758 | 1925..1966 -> -0.10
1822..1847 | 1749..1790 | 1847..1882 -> 0.11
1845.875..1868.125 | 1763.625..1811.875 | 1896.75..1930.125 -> -0.16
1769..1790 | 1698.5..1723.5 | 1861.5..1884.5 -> 0.24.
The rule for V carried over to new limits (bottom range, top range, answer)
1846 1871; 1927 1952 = 0.85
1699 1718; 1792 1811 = 0.79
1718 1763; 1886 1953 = 0.89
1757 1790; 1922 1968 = 0.96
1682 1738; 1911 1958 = 0.78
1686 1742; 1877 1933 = 0.85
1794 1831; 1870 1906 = 1.15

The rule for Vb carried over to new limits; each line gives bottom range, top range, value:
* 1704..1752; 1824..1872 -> 0.93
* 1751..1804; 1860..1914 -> 1.11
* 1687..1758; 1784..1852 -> 0.83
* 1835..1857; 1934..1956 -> 0.93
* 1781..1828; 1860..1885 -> 1.22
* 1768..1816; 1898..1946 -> 1.00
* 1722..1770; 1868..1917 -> 0.99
